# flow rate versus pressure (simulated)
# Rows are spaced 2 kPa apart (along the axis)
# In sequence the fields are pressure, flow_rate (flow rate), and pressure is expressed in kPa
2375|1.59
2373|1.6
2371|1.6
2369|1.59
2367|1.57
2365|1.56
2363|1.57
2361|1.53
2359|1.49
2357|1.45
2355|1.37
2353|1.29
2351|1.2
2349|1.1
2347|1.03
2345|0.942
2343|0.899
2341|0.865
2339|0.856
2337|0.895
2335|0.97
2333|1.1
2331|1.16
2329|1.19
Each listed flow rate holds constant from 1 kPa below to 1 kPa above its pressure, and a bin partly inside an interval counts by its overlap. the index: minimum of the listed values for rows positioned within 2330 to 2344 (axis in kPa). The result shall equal 0.856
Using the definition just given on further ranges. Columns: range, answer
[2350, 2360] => 1.2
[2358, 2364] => 1.49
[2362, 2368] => 1.56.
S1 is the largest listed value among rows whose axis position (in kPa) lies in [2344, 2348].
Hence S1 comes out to 1.03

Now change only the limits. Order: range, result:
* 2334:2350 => 1.1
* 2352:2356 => 1.37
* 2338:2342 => 0.865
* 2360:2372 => 1.6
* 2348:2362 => 1.53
